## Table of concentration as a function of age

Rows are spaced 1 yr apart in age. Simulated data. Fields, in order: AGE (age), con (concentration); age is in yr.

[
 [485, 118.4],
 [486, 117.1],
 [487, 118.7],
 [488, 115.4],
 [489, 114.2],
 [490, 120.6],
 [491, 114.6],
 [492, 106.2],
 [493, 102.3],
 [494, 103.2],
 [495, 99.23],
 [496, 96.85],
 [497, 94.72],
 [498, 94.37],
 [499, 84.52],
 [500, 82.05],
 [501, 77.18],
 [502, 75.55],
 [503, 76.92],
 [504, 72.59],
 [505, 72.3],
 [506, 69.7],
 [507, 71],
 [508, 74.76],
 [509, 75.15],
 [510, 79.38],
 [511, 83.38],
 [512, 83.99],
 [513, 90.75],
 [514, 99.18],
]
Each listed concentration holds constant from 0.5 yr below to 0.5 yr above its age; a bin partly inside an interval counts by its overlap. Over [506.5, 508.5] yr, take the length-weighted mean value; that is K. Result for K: 72.9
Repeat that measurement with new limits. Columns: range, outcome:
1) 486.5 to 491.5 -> 117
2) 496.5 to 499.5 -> 91.2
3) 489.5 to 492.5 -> 114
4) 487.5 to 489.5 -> 115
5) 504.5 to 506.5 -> 71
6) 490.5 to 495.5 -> 105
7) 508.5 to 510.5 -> 77.3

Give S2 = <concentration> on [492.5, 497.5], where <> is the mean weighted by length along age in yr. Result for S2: 99.3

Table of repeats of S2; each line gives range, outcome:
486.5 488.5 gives 117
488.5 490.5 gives 117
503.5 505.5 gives 72.4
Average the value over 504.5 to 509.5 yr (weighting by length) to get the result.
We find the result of 72.6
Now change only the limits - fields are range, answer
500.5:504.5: 75.6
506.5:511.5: 76.7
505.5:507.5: 70.3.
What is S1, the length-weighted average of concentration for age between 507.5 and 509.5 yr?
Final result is 75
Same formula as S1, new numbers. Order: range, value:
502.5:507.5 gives 72.5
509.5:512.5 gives 82.2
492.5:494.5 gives 103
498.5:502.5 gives 79.8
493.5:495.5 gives 101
